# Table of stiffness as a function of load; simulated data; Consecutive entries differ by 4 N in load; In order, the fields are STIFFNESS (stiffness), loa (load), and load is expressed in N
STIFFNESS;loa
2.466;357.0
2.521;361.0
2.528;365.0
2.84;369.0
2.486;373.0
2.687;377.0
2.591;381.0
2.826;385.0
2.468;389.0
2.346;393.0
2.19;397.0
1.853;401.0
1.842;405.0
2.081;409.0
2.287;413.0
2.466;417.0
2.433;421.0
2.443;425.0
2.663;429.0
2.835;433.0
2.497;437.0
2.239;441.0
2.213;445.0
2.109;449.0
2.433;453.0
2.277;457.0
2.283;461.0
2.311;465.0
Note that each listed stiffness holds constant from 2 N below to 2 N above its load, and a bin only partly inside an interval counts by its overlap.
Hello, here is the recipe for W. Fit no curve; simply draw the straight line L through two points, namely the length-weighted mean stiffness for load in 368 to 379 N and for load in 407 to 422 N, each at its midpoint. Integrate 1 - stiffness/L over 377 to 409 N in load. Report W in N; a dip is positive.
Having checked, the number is 2.4 N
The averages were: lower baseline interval 2.66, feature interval 2.31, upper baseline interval 2.31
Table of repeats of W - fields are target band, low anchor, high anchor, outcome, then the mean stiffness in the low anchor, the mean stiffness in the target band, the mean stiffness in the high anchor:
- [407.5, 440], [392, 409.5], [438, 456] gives -4.6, 2.04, 2.46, 2.26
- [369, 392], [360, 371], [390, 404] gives -2.2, 2.64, 2.62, 2.13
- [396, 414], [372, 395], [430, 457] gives 3.4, 2.57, 2.03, 2.39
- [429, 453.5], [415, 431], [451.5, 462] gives 0.0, 2.5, 2.41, 2.33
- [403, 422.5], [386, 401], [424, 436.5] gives 2.1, 2.3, 2.22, 2.65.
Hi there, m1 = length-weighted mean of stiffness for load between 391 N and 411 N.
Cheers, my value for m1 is 2.06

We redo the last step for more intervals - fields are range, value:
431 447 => 2.45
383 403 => 2.34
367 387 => 2.69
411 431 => 2.46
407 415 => 2.18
